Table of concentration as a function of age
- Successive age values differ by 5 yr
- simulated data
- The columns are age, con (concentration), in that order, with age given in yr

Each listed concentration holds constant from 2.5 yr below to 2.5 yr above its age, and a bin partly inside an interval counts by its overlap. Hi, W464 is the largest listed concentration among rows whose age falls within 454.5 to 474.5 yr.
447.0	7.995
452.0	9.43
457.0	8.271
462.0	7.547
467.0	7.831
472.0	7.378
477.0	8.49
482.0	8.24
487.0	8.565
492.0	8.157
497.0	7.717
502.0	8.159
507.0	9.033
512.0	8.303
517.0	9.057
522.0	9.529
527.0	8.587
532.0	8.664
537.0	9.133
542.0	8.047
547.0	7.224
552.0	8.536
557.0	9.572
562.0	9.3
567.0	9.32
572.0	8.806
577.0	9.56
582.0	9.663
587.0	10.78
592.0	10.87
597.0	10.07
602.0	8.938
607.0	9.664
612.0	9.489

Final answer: 8.271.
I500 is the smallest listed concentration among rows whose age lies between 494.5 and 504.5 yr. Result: 7.717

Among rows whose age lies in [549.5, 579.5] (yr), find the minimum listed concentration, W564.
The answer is 8.536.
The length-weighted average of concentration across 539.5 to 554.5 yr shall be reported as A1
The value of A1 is 7.94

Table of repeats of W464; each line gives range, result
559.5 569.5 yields 9.32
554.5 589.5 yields 10.78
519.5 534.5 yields 9.529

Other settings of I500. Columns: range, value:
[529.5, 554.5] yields 7.224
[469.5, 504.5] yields 7.378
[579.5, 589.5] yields 9.663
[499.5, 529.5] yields 8.159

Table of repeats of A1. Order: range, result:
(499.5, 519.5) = 8.64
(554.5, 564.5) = 9.44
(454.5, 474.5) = 7.76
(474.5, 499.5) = 8.23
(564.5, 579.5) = 9.23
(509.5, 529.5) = 8.87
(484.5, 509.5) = 8.33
